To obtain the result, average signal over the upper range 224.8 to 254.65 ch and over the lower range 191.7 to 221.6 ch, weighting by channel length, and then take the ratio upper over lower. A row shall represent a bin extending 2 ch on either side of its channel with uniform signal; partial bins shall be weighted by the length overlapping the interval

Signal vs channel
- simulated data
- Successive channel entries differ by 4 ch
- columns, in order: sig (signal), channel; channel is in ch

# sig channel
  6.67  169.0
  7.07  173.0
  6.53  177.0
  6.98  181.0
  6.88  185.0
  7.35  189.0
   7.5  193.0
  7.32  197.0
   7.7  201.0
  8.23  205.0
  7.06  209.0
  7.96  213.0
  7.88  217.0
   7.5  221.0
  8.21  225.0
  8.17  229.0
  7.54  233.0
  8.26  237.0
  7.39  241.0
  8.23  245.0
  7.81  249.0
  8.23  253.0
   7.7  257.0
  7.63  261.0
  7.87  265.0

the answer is 1.04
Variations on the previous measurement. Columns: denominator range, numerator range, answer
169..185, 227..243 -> 1.15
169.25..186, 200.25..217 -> 1.13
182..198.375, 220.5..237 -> 1.10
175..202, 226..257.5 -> 1.11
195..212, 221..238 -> 1.05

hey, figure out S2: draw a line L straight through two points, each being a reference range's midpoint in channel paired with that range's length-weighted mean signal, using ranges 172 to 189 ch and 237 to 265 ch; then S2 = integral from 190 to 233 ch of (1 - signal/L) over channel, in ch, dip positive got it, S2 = -2.4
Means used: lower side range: 6.91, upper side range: 7.87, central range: 7.73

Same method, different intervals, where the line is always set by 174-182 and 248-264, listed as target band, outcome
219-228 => -0.60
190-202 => -0.79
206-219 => -0.78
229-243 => -0.42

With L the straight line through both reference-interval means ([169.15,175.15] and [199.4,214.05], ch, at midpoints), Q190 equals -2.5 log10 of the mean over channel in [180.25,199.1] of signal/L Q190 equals 0.02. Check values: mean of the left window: 6.93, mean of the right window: 7.72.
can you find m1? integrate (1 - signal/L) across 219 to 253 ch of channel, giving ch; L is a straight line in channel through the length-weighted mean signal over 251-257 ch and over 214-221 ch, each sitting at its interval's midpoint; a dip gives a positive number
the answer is 0.0 ch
